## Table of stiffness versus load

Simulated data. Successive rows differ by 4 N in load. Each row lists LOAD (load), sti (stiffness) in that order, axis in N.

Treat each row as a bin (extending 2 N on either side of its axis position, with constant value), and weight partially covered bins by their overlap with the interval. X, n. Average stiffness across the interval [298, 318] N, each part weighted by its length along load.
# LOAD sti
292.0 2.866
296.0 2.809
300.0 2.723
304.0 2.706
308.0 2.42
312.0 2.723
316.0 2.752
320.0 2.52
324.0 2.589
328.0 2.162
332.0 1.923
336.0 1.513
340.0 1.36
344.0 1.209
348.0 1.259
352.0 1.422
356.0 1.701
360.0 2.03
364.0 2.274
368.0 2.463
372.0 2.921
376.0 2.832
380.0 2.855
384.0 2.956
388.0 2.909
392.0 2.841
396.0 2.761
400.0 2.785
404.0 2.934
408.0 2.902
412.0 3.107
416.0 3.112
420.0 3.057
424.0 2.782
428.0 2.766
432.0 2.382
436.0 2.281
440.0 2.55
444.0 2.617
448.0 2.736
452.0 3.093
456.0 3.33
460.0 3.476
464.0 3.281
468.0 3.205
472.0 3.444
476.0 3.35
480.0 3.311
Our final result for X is 2.66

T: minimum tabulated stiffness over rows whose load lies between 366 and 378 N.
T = 2.463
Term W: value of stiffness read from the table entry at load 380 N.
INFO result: 2.855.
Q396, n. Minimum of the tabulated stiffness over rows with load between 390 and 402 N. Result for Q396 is 2.761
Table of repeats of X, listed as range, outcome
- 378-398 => 2.86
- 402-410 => 2.92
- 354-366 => 2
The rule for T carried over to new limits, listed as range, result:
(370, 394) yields 2.832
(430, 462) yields 2.281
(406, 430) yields 2.766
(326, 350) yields 1.209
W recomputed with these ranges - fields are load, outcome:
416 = 3.112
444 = 2.617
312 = 2.723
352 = 1.422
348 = 1.259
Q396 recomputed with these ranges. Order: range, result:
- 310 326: 2.52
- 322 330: 2.162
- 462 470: 3.205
